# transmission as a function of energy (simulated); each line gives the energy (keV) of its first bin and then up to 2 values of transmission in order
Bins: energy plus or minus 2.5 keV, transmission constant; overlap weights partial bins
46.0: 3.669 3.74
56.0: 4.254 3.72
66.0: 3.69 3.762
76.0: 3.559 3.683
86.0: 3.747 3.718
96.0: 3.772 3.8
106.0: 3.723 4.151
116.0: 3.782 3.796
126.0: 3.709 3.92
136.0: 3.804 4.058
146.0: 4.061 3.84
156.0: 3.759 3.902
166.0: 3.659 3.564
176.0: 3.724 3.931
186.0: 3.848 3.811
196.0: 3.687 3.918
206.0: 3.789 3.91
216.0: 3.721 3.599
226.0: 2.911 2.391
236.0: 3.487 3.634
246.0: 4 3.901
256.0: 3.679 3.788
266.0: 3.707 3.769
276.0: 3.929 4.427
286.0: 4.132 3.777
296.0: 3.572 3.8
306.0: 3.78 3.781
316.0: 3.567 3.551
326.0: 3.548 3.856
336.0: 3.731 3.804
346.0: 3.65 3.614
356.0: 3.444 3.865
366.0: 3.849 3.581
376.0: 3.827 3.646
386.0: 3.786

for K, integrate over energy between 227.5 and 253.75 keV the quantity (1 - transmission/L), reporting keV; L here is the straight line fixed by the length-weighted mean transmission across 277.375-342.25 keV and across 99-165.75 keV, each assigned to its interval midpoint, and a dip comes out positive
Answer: 2.5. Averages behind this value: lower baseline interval 3.86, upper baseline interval 3.8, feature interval 3.46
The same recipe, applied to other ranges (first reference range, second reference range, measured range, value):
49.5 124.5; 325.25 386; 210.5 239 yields 3.4 keV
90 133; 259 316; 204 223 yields 0.4 keV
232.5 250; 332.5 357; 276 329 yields -2.0 keV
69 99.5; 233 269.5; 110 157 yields -2.2 keV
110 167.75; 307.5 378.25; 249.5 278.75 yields -0.3 keV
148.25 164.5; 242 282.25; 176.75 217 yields 0.2 keV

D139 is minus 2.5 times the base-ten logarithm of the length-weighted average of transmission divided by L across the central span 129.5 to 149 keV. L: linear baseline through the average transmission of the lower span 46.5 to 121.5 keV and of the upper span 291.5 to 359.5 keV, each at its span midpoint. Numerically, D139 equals -0.06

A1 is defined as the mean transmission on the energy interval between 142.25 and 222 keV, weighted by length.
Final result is 3.8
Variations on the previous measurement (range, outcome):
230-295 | 3.77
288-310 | 3.74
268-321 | 3.84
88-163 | 3.85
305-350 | 3.69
